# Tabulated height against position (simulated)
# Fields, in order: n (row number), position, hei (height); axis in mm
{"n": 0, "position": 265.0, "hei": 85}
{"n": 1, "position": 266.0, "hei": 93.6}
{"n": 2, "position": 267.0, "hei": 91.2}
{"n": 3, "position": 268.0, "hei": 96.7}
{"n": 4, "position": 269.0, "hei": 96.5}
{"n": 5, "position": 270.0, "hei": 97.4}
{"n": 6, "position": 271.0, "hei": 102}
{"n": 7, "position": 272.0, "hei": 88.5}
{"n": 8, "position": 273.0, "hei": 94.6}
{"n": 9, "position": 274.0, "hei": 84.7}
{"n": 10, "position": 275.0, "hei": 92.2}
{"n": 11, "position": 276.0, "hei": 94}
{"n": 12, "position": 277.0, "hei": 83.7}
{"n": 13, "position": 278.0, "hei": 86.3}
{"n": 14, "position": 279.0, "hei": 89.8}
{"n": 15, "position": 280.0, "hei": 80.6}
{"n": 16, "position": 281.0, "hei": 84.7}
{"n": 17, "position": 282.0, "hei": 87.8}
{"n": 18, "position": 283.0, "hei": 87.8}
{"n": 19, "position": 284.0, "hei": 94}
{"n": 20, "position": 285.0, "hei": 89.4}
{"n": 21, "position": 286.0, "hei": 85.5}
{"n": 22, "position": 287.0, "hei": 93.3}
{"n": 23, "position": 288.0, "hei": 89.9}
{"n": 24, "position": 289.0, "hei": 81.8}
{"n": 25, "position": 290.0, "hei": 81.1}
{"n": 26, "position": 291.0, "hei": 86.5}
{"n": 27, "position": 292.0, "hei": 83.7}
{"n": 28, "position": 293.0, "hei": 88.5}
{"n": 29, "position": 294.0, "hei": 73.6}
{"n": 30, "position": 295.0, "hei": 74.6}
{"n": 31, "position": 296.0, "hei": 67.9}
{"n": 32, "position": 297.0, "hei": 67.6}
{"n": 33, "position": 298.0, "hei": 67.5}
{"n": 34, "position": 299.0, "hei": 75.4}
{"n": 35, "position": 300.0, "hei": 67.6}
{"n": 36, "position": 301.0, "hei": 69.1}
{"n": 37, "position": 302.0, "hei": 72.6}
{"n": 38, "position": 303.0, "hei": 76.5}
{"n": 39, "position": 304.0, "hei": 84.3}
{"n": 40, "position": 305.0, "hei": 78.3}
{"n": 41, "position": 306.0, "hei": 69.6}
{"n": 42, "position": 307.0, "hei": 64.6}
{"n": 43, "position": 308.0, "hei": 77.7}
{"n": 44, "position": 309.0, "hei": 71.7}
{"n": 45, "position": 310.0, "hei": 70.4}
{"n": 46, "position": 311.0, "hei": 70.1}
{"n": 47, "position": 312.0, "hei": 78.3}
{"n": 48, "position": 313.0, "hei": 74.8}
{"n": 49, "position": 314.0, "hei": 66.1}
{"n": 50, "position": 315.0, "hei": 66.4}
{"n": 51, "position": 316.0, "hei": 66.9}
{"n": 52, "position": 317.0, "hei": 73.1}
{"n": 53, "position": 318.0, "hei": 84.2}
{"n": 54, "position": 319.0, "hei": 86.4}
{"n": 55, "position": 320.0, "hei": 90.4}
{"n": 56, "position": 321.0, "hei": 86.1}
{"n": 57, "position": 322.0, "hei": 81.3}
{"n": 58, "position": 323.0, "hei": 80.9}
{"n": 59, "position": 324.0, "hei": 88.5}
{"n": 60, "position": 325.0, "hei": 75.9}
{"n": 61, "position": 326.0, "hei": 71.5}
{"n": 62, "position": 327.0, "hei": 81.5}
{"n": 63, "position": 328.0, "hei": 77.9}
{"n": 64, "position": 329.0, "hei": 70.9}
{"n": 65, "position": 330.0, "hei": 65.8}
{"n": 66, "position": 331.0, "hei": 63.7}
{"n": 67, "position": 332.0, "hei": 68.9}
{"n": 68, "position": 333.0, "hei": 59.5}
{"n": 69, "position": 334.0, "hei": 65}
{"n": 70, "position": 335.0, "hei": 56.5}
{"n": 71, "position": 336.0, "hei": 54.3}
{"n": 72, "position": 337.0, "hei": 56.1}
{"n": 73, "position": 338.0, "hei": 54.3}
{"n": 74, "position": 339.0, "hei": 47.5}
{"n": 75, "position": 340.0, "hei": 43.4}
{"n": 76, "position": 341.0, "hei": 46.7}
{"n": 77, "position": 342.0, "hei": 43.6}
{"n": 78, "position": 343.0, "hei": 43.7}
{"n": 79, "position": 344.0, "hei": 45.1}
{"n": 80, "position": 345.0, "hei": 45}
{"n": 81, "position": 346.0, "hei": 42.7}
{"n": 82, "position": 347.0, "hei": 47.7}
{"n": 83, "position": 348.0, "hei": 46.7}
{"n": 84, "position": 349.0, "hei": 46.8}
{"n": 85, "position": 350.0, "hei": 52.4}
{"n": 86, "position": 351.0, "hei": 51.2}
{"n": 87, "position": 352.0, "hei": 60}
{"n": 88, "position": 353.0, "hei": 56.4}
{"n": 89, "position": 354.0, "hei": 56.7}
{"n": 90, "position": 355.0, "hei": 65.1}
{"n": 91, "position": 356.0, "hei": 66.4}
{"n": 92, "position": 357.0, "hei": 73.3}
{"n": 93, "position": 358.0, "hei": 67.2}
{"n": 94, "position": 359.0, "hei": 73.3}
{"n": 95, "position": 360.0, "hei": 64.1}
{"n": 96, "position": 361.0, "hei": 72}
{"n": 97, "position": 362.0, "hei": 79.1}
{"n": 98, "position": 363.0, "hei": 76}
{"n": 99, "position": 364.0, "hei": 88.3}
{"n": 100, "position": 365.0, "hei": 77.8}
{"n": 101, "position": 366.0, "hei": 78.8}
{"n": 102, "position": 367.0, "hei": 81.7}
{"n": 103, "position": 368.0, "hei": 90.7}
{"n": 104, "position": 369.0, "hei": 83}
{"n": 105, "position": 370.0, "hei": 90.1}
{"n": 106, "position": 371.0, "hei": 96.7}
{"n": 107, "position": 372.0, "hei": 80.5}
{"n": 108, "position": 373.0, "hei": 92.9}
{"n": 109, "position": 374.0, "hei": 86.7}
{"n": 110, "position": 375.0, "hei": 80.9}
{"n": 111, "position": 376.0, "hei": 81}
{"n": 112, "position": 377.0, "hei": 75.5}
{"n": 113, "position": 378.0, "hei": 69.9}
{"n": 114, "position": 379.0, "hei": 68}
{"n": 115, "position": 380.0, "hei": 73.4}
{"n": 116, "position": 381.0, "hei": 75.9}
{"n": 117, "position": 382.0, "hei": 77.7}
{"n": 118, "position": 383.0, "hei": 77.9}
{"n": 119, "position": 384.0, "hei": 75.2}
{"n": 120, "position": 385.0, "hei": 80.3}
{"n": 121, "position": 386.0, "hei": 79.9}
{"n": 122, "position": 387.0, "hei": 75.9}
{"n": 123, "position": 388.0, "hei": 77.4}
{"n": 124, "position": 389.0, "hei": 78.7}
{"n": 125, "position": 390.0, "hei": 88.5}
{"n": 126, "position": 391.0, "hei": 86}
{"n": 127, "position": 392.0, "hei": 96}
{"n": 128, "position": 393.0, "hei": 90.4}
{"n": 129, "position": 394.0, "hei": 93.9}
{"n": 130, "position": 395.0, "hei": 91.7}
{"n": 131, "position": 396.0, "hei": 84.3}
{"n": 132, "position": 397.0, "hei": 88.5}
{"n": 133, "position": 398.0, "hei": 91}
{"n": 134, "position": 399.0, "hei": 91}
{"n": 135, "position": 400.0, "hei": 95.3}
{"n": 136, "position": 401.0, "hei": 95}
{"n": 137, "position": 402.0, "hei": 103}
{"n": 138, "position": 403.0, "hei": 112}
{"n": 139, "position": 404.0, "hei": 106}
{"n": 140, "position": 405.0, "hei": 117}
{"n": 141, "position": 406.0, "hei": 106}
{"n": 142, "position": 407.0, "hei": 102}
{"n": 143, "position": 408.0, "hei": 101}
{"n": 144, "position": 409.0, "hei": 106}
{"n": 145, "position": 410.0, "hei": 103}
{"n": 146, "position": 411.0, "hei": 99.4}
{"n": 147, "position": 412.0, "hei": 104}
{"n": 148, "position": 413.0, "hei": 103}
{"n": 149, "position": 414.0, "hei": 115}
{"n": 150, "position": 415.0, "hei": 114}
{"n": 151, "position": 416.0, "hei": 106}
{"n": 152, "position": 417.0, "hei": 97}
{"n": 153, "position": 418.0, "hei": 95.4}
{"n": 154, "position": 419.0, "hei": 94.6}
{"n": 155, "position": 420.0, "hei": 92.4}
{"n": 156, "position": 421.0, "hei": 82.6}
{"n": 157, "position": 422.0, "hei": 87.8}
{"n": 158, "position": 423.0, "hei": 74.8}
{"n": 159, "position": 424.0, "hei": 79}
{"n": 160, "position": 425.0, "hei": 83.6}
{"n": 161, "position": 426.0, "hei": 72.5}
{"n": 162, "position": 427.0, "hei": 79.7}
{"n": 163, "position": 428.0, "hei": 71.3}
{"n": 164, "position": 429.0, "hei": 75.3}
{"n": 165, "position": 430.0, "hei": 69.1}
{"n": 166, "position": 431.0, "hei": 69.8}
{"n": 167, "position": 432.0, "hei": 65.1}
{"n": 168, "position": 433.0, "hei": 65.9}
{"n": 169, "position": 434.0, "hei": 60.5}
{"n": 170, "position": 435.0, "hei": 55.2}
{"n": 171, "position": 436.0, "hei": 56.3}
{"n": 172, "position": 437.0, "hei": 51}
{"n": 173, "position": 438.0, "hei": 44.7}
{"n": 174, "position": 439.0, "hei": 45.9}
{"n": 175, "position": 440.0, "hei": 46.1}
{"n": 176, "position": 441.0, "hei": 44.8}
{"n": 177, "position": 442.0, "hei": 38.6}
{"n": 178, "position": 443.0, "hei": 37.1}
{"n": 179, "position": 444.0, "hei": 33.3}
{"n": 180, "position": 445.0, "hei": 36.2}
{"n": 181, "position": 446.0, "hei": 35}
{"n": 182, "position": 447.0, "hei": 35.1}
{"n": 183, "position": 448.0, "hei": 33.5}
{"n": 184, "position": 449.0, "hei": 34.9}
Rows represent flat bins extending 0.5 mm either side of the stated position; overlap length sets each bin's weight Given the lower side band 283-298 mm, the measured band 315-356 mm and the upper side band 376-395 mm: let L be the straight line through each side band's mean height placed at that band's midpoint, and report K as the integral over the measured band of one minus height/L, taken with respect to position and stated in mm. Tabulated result 9.5 mm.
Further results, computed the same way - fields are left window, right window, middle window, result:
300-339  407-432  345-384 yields 4.4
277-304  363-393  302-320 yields 1.5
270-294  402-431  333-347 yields 6.3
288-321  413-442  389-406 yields -4.6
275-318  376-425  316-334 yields 1.3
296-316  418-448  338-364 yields 4.2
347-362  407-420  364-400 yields -1.5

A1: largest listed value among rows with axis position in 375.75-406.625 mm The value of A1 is 117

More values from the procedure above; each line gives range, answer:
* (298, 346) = 90.4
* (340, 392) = 96.7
